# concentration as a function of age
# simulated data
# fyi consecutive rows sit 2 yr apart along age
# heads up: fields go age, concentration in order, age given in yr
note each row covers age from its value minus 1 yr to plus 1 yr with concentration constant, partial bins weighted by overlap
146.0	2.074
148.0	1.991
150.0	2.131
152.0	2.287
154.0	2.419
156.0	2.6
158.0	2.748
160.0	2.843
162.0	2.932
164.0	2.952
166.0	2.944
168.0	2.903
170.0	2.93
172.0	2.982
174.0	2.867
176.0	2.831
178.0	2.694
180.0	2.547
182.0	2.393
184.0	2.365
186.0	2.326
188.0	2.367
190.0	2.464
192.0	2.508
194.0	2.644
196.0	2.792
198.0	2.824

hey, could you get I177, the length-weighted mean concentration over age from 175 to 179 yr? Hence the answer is 2.76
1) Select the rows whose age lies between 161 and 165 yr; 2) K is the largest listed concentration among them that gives 2.952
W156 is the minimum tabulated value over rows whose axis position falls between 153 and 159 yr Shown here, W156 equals 2.419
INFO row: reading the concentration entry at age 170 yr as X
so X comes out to 2.93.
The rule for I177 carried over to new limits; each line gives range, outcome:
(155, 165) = 2.82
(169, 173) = 2.96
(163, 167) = 2.95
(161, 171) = 2.93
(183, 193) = 2.41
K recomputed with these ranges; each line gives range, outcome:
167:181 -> 2.982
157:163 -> 2.932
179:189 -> 2.547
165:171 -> 2.944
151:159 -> 2.748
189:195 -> 2.644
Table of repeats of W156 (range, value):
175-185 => 2.365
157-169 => 2.748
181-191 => 2.326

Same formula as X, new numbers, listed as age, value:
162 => 2.932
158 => 2.748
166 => 2.944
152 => 2.287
